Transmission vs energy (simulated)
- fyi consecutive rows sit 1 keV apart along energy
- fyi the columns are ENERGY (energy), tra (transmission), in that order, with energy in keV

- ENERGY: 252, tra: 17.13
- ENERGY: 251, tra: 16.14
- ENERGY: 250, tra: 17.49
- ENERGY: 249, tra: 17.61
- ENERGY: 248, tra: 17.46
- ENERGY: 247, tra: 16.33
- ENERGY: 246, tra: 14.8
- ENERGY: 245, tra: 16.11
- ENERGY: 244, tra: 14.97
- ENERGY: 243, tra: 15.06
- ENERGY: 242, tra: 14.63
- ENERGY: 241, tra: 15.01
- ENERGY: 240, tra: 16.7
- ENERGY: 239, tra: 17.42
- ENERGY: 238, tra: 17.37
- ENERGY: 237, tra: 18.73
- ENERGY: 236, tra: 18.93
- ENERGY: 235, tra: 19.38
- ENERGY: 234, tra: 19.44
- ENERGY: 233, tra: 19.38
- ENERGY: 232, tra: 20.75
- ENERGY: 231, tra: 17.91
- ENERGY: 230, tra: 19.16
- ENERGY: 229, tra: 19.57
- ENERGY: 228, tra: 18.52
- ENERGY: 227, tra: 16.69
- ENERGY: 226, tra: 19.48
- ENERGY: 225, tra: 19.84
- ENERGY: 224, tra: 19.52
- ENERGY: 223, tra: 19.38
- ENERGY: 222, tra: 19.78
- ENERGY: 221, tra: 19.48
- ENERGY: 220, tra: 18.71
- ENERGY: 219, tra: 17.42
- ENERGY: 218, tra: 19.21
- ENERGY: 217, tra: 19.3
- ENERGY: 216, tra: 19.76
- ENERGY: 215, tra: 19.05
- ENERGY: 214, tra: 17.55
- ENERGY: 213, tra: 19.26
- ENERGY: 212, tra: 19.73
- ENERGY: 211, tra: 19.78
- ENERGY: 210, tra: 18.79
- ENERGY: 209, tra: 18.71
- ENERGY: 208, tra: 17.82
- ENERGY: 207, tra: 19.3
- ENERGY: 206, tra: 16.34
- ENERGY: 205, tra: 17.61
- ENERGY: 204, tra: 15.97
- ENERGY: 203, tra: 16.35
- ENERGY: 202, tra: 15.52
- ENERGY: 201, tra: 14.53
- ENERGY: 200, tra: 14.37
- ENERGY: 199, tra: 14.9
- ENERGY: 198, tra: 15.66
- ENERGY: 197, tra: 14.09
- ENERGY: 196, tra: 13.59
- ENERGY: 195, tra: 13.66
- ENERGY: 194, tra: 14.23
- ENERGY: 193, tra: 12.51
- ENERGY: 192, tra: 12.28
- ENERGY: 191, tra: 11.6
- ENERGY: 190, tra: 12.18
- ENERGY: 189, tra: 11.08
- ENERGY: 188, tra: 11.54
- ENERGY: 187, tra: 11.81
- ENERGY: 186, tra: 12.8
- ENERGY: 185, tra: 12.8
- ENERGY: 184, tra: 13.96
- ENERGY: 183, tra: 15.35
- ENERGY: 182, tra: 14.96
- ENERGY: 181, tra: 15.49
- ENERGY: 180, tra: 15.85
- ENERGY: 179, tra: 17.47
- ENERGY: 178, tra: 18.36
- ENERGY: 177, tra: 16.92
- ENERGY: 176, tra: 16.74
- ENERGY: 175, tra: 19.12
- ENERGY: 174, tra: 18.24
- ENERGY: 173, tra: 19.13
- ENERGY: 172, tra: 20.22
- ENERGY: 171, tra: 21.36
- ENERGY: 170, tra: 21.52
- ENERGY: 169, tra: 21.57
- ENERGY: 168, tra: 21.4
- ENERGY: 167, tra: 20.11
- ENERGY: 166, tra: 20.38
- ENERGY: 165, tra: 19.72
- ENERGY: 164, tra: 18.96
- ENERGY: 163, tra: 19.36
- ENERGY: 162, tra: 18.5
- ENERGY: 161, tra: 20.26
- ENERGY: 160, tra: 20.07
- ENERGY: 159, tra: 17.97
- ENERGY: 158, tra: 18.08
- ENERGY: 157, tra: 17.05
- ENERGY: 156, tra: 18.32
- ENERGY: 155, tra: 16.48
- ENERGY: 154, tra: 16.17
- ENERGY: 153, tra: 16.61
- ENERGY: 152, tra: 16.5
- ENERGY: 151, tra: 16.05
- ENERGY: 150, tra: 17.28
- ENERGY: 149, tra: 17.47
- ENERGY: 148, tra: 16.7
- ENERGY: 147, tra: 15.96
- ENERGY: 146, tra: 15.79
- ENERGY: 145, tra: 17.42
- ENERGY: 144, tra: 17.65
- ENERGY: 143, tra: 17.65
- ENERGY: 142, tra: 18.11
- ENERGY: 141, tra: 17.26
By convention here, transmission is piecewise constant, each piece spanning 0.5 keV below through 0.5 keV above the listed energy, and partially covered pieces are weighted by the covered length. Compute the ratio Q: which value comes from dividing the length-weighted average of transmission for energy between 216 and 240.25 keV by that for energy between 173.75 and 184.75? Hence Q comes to 1.15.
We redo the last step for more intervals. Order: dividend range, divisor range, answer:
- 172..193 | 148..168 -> 0.82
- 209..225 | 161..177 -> 0.97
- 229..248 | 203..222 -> 0.94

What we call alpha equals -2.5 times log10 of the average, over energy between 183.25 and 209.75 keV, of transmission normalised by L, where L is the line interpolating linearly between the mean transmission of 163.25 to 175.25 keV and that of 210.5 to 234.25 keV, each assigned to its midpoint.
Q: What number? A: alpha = 0.33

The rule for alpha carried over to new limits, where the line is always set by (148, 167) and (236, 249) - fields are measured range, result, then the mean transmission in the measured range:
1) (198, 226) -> -0.067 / 18.1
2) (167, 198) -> 0.118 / 15.8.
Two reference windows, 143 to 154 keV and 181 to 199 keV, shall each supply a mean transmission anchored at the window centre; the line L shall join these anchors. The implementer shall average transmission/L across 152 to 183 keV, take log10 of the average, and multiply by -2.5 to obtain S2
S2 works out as -0.21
